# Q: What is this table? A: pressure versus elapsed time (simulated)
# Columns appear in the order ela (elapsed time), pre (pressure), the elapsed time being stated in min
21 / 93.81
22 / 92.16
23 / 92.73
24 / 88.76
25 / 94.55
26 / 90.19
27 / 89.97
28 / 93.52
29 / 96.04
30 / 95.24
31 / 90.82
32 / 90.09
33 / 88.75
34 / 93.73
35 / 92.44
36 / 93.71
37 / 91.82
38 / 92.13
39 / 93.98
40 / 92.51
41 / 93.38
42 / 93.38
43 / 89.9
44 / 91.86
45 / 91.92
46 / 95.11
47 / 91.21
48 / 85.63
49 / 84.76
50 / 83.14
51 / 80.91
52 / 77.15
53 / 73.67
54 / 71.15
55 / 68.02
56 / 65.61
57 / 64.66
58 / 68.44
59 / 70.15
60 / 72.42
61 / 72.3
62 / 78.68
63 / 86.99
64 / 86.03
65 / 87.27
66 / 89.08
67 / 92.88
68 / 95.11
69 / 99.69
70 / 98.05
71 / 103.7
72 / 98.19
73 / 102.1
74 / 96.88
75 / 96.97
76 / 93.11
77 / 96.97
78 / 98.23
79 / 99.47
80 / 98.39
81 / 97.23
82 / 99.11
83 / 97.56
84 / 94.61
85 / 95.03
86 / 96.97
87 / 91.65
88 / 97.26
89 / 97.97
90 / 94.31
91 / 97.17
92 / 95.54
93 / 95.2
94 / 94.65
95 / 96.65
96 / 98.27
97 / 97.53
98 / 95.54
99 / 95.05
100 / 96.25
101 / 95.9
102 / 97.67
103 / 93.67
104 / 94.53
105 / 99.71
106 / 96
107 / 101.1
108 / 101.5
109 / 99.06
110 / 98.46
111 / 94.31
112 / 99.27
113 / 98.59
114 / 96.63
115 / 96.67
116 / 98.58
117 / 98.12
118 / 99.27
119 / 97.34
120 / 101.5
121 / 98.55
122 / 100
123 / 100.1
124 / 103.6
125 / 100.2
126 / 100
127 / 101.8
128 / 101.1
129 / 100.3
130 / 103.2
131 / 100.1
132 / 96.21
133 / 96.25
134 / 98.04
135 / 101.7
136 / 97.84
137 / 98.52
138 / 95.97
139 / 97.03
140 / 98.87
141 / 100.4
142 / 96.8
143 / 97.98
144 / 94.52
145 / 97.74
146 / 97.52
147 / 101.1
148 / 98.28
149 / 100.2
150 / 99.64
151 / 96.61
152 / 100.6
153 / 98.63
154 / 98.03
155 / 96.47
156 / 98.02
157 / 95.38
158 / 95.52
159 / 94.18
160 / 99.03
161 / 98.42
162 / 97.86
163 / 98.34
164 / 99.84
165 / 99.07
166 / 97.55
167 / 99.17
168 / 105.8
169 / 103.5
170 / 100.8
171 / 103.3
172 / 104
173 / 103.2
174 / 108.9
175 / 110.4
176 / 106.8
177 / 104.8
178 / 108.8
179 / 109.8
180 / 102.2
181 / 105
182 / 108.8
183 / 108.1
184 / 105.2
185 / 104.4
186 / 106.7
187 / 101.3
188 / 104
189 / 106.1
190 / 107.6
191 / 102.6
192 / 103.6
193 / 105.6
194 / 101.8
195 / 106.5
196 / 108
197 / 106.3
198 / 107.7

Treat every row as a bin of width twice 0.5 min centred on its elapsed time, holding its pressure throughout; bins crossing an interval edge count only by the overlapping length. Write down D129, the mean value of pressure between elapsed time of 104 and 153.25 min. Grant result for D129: 98.8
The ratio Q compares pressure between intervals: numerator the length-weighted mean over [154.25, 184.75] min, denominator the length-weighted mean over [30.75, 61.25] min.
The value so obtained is 1.2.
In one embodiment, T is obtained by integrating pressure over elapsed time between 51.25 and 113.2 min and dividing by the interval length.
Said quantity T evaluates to 91.8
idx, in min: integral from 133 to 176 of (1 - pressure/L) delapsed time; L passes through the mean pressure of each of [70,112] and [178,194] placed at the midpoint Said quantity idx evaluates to 1.34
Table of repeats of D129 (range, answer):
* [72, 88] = 97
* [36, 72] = 85.2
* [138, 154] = 98.3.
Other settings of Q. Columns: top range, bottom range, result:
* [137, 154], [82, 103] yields 1.02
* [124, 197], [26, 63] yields 1.19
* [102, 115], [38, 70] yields 1.17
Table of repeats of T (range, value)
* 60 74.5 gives 91.3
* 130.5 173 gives 98.7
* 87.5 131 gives 98.1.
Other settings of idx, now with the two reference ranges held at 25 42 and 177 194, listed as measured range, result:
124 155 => 0.8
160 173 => 0.4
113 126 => 0.1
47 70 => 3.5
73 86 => -0.1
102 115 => 0.2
